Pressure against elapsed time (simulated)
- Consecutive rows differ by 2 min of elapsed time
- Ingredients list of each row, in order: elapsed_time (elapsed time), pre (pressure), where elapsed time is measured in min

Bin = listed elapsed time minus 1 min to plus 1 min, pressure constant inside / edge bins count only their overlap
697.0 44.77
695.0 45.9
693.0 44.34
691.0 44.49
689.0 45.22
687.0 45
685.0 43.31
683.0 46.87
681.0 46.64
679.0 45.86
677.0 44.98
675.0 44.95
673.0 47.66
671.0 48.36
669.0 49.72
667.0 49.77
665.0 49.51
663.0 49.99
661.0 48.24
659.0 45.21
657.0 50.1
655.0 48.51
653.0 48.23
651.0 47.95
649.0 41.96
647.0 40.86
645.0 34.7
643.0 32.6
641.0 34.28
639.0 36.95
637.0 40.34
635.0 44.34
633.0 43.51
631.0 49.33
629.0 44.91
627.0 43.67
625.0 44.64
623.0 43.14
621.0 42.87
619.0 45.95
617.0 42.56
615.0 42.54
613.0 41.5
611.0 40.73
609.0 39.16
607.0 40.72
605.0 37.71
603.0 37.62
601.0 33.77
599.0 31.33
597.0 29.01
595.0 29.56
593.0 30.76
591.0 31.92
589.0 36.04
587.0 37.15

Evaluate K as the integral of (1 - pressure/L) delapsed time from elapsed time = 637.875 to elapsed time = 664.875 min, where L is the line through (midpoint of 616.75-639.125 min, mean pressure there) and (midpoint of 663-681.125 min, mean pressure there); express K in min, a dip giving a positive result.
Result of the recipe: 1.6 min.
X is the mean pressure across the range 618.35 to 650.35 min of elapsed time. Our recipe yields 41.5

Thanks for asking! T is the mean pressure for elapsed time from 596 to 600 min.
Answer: 30.2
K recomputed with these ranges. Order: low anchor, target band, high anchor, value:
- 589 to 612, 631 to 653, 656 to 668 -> 1.8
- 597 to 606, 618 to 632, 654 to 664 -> -1.7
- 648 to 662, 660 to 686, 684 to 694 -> -0.9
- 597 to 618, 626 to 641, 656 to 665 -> 0.2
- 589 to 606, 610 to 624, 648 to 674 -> -1.9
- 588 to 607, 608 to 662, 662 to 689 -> -4.1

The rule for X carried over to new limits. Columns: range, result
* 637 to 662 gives 42.4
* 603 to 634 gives 42.7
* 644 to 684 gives 46.5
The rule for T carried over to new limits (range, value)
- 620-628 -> 43.6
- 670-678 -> 46.5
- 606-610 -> 39.9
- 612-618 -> 42.2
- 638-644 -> 34.6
